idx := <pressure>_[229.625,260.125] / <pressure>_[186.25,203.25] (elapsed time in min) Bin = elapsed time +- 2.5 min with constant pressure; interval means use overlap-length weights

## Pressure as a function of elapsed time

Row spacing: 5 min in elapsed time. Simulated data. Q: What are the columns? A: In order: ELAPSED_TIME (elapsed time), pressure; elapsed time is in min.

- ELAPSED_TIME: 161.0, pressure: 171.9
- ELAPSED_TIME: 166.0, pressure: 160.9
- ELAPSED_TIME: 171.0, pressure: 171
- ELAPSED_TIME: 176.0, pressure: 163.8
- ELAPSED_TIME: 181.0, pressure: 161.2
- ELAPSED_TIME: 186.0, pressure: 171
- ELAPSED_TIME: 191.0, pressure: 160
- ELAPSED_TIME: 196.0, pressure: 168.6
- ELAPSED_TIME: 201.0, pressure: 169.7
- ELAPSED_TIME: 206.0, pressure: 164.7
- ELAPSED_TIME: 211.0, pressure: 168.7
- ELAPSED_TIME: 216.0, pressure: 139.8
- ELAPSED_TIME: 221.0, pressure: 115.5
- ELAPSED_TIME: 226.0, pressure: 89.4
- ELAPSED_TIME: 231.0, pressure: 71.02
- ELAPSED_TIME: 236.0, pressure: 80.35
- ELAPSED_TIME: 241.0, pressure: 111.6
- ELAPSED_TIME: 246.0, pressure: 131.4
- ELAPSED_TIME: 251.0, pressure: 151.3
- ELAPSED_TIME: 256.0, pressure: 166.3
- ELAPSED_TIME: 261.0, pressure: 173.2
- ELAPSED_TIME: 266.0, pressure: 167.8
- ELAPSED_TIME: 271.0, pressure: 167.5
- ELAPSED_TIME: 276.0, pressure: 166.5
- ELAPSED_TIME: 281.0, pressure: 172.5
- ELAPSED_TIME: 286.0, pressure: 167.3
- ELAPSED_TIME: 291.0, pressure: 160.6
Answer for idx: 0.7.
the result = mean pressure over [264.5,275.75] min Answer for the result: 167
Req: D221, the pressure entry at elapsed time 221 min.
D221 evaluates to 115.5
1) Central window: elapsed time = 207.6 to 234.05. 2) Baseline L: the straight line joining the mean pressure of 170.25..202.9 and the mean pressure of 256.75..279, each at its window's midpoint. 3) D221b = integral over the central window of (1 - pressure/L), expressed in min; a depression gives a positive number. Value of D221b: 7.82 min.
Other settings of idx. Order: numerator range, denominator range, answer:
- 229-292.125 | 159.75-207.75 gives 0.88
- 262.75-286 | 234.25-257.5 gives 1.32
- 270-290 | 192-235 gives 1.25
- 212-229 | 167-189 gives 0.71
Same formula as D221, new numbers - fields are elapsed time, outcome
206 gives 164.7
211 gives 168.7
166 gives 160.9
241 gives 111.6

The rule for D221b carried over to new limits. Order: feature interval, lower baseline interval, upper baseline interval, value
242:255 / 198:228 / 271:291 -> 1.25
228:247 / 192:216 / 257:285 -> 8.10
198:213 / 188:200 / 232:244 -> -2.18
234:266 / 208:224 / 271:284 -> 3.67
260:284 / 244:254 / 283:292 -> -2.03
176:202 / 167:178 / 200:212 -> 0.21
